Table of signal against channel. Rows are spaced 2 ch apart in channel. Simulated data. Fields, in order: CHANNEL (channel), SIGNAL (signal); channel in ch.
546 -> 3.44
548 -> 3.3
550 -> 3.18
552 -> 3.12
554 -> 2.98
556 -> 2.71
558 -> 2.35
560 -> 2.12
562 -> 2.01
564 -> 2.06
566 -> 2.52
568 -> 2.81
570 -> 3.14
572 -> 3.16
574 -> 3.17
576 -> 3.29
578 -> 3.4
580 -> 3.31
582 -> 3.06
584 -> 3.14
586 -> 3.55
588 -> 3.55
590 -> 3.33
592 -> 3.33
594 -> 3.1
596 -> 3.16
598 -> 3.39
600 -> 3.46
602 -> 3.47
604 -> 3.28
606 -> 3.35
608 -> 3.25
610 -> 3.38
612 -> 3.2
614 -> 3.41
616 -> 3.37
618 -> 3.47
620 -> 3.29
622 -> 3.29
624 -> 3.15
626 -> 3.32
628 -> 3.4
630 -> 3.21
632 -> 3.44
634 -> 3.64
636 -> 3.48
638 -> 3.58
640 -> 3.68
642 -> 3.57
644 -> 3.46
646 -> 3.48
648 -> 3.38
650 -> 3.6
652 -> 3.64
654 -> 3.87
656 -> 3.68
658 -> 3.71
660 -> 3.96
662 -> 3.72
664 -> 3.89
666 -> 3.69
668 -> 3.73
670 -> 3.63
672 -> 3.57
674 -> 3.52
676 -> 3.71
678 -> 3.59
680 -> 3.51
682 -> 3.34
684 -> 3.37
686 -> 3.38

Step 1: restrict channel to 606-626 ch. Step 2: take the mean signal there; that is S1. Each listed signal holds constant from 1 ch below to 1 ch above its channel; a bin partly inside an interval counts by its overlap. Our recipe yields 3.31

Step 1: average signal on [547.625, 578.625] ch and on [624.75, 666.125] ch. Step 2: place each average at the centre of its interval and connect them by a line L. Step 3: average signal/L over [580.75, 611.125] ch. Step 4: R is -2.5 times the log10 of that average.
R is -0.07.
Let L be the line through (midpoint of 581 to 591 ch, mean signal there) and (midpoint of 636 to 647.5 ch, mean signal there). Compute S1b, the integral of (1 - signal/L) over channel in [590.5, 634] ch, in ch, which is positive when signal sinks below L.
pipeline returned 1.26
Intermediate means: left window 3.33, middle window 3.33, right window 3.54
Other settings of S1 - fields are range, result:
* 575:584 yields 3.25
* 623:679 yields 3.58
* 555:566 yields 2.27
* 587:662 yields 3.45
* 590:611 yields 3.32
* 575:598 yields 3.3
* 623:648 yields 3.45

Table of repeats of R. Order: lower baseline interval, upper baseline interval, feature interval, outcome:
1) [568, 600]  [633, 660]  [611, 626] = 0.05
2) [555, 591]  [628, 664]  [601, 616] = -0.03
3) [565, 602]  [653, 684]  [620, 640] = 0.02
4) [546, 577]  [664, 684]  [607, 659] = -0.05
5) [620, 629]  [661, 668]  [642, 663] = -0.01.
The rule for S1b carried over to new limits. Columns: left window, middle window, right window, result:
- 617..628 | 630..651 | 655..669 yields 0.0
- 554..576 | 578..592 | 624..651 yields -2.2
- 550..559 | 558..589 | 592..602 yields 1.2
